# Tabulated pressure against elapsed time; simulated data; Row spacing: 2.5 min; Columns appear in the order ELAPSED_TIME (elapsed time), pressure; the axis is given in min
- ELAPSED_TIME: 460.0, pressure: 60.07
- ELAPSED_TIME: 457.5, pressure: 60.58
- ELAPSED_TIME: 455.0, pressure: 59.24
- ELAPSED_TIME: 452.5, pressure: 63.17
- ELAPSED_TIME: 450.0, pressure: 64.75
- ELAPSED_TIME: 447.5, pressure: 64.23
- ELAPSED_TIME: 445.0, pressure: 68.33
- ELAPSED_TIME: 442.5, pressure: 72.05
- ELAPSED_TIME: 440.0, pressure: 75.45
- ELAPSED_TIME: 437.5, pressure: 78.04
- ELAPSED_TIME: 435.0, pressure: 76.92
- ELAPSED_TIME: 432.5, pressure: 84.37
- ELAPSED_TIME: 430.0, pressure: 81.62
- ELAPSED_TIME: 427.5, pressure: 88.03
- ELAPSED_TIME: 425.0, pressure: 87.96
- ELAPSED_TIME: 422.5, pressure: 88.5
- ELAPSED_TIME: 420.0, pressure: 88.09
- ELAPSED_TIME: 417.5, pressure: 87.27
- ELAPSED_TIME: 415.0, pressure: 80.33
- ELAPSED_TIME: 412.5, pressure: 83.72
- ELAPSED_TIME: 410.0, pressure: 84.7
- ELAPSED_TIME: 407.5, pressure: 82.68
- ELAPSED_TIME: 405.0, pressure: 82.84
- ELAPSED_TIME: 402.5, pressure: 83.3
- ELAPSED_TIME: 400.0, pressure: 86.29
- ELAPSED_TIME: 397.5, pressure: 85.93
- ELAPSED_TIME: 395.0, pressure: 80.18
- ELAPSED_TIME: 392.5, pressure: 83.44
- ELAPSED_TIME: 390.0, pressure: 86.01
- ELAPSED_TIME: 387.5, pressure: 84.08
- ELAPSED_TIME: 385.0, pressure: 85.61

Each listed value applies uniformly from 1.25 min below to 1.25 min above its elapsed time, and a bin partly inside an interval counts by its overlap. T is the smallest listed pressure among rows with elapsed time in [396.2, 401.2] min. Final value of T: 85.93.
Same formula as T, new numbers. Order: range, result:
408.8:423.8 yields 80.33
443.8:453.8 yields 63.17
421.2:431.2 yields 81.62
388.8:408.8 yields 80.18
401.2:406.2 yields 82.84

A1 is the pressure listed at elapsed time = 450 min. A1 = 64.75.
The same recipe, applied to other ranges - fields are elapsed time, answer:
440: 75.45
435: 76.92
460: 60.07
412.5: 83.72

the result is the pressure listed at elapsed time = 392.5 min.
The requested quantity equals 83.44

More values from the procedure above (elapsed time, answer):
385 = 85.61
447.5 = 64.23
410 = 84.7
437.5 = 78.04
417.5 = 87.27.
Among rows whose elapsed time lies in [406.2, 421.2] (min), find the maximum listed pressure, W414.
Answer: 88.09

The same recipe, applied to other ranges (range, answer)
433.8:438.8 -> 78.04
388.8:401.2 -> 86.29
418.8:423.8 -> 88.5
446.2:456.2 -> 64.75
